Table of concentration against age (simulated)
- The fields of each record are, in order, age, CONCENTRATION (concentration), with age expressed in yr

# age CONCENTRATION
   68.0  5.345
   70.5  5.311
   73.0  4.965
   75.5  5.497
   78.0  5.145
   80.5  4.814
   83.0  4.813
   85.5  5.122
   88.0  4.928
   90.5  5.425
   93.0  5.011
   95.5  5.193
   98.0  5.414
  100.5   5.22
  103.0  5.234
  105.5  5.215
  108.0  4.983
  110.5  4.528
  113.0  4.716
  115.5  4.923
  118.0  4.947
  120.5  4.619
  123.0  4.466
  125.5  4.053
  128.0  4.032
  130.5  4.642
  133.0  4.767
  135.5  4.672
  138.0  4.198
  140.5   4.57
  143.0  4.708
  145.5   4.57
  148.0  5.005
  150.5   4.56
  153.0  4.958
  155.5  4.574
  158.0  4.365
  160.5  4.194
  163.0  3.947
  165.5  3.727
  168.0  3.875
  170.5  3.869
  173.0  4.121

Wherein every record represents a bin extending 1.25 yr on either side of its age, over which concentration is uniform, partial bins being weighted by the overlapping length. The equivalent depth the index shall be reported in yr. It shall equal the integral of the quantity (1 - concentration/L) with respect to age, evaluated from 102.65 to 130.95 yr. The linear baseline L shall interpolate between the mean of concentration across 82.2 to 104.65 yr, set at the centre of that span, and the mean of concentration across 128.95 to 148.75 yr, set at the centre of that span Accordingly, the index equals 1.2 yr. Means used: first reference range 5.16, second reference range 4.62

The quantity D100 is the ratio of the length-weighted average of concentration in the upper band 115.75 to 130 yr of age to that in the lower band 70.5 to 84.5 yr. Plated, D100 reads 0.88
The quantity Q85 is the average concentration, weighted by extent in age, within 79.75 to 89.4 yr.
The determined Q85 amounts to 4.93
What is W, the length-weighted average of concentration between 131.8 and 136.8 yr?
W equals 4.71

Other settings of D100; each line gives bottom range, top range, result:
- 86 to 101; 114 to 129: 0.87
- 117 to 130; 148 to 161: 1.04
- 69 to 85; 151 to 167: 0.84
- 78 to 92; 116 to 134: 0.90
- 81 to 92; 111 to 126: 0.92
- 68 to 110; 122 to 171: 0.86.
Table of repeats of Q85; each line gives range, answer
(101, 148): 4.68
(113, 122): 4.8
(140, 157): 4.71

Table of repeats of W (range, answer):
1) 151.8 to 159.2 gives 4.63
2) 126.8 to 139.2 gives 4.47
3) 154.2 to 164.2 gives 4.28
